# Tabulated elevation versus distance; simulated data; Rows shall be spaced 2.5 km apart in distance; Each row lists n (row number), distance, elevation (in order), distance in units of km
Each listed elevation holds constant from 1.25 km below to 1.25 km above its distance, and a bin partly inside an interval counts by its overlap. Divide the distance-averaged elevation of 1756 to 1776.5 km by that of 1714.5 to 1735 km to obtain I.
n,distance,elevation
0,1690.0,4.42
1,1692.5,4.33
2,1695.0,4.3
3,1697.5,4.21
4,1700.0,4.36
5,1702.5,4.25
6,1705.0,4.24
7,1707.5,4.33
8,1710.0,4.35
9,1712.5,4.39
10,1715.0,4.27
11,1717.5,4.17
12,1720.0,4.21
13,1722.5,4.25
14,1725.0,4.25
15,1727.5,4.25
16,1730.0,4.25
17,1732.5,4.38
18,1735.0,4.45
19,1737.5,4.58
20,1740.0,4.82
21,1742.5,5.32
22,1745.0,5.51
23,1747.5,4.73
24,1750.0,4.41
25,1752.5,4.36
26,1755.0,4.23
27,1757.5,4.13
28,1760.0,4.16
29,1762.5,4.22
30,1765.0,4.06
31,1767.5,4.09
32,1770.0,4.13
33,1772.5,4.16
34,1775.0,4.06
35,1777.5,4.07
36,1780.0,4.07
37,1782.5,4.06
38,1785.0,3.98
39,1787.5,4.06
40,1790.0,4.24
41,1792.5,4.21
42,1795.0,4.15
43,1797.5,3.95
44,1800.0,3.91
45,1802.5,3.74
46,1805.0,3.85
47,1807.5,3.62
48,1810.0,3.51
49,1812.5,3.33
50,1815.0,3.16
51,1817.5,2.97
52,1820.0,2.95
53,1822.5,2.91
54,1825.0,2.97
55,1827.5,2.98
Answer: 0.97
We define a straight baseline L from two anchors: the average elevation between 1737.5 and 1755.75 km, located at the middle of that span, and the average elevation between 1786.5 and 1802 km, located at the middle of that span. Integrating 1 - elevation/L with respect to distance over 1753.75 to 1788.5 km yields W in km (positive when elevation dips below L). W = 2.4 km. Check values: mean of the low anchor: 4.77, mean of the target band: 4.11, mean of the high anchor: 4.07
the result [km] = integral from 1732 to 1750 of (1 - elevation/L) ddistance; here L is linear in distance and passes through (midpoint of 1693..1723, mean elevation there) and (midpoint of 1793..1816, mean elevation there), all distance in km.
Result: -3.2 km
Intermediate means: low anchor 4.28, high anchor 3.71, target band 4.82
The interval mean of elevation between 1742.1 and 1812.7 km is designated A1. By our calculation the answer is 4.15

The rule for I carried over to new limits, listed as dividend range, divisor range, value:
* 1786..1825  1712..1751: 0.80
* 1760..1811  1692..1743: 0.92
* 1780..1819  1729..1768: 0.84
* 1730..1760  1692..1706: 1.07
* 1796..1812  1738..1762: 0.81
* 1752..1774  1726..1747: 0.89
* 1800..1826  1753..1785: 0.81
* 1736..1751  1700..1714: 1.13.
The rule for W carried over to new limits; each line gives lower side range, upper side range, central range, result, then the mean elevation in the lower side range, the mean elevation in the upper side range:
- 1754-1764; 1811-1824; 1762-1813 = -4.9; 4.18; 3.07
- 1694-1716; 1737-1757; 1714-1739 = 1.2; 4.3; 4.73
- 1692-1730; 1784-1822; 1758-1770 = -0.6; 4.28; 3.69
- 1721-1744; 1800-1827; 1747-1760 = -0.4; 4.51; 3.32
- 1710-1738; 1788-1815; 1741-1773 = -2.5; 4.31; 3.82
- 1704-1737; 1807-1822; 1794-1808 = -2.1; 4.3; 3.22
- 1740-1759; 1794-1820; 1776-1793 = -0.4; 4.67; 3.58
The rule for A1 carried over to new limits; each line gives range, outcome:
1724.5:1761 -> 4.53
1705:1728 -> 4.27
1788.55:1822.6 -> 3.63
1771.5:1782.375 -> 4.09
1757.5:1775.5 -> 4.13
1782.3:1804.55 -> 4.03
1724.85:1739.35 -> 4.39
